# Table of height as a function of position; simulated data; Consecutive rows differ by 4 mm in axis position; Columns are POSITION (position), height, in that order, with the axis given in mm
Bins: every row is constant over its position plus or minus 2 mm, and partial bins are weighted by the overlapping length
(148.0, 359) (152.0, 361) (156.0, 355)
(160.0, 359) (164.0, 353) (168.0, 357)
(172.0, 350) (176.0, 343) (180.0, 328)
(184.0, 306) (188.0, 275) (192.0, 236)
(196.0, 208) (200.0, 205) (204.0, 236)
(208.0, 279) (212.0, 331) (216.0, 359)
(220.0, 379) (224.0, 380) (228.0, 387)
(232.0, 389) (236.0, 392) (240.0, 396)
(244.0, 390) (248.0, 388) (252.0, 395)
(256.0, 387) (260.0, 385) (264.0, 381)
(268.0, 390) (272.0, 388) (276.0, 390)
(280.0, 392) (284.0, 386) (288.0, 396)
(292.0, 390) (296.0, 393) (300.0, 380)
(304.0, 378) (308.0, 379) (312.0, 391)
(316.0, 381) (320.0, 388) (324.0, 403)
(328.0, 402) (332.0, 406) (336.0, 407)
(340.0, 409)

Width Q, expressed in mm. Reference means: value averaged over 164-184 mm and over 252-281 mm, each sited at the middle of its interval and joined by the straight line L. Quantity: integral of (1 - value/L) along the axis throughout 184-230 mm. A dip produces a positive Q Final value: 7.8 mm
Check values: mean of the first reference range 342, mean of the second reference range 388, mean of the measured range 298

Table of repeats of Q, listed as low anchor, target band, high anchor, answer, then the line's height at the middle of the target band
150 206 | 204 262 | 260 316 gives -3.81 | 346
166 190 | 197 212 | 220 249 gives 4.47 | 355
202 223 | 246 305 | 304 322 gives -4.66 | 360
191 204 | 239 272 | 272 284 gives -4.70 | 342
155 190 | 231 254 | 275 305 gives -1.55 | 367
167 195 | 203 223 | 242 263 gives 1.22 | 344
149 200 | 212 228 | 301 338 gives -1.39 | 340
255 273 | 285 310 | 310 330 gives 0.27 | 390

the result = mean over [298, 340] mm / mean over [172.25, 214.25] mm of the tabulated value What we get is 1.4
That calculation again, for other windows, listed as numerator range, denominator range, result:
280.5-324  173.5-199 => 1.38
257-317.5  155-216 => 1.28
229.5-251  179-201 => 1.51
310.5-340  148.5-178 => 1.12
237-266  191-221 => 1.40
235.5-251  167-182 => 1.14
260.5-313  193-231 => 1.26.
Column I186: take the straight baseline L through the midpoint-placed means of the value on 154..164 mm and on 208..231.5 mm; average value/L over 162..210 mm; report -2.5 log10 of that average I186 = 0.23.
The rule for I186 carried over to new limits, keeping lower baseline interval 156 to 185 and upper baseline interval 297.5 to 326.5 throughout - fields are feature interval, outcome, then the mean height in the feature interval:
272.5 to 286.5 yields -0.037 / 389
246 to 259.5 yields -0.059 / 389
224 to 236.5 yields -0.074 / 388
